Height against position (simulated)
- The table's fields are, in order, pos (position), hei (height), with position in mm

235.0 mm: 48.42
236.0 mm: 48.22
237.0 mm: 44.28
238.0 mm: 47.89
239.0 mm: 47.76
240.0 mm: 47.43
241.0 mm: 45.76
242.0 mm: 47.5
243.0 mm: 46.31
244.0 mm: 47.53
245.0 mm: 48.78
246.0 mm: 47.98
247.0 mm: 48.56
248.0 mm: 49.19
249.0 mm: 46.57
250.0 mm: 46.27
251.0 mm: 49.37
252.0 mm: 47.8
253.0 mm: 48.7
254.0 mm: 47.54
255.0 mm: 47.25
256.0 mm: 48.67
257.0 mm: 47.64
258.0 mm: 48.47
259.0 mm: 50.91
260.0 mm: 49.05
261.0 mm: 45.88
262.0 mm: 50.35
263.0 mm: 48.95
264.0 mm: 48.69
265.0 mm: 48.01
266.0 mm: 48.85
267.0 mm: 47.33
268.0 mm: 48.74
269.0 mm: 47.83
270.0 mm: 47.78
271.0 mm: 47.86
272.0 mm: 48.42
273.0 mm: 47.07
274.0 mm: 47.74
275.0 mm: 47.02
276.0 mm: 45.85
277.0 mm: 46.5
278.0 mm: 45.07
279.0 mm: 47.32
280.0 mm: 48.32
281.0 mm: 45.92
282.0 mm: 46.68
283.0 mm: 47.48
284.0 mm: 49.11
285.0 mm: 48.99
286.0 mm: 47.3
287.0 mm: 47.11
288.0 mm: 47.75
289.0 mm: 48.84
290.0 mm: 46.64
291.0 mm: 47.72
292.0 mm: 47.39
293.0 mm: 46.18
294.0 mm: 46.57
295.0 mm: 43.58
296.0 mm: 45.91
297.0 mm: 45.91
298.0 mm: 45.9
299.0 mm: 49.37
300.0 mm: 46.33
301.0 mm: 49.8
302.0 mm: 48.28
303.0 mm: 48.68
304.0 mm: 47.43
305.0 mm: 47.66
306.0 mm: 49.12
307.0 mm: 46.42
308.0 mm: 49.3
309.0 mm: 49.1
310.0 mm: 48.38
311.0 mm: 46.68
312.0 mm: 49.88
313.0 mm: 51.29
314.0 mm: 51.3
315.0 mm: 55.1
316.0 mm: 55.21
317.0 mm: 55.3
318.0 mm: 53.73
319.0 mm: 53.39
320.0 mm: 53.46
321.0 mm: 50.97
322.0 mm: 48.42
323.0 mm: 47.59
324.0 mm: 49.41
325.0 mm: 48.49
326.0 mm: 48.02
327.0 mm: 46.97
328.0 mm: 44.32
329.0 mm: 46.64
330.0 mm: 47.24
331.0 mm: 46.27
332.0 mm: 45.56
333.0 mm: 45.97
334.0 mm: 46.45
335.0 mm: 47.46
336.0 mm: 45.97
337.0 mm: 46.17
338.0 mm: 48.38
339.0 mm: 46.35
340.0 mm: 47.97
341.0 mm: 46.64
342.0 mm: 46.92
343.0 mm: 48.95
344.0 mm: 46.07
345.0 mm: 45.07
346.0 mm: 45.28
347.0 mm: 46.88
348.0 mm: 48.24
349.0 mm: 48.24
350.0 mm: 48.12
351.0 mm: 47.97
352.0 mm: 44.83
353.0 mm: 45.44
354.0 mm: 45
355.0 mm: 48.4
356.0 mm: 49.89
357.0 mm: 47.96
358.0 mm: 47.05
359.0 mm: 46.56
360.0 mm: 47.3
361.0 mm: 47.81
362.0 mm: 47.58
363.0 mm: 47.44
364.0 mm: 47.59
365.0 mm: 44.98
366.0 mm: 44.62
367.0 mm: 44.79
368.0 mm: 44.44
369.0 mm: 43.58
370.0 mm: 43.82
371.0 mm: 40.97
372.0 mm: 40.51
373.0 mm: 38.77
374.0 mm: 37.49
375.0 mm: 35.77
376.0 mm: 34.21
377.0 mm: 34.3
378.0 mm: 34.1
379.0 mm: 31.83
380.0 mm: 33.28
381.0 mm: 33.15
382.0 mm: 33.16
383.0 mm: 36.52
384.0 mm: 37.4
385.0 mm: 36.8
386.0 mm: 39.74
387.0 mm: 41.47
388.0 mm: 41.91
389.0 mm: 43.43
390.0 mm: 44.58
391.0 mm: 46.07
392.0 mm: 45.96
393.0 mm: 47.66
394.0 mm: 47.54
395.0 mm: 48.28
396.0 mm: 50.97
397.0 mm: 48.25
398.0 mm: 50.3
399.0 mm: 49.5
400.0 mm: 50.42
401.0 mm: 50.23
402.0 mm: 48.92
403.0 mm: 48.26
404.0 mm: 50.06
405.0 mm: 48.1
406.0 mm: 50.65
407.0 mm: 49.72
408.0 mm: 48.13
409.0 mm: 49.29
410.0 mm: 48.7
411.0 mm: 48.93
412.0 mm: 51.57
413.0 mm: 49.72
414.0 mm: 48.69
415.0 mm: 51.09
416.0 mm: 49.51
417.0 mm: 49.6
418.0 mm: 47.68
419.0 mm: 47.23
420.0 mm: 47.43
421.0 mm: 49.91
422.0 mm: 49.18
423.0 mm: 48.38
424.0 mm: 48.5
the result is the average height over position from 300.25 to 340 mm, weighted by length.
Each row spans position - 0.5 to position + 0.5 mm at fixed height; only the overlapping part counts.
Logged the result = 48.8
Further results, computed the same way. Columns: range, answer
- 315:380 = 45.9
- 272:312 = 47.4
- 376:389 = 36.3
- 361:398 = 41.7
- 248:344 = 48.1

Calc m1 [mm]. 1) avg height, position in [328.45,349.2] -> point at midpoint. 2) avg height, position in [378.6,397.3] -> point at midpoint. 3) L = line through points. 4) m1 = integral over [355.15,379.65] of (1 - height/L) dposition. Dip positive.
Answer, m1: 0.6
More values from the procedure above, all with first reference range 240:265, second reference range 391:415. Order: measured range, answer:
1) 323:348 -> 0.9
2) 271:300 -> 0.7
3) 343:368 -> 1.0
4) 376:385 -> 2.7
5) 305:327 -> -0.8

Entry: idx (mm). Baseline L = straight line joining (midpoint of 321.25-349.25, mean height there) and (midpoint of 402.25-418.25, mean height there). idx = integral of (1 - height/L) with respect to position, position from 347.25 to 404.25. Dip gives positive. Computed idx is 5.2 mm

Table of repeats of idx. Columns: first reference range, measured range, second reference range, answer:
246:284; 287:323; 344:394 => -2.4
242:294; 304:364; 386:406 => -0.8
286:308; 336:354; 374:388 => -2.7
